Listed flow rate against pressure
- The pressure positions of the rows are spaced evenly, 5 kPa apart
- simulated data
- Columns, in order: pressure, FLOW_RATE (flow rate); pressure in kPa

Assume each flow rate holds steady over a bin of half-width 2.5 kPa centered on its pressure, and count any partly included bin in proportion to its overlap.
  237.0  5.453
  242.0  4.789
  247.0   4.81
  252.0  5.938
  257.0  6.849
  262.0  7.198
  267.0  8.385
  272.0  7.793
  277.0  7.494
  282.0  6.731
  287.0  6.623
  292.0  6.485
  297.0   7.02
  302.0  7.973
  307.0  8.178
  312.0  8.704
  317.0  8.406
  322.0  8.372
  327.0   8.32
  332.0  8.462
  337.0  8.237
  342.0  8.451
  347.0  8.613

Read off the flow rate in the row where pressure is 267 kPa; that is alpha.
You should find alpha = 8.385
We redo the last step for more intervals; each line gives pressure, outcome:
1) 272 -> 7.793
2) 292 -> 6.485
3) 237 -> 5.453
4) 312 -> 8.704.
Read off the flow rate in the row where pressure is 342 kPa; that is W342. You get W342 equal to 8.451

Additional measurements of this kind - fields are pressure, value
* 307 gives 8.178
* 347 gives 8.613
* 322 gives 8.372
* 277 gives 7.494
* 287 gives 6.623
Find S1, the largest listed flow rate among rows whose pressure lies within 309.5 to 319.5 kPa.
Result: 8.704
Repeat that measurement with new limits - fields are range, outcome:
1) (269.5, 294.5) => 7.793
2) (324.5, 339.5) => 8.462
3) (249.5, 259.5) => 6.849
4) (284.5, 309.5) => 8.178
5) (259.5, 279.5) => 8.385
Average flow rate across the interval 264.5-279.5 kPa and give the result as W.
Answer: 7.89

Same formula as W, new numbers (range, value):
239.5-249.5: 4.8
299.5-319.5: 8.32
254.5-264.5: 7.02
